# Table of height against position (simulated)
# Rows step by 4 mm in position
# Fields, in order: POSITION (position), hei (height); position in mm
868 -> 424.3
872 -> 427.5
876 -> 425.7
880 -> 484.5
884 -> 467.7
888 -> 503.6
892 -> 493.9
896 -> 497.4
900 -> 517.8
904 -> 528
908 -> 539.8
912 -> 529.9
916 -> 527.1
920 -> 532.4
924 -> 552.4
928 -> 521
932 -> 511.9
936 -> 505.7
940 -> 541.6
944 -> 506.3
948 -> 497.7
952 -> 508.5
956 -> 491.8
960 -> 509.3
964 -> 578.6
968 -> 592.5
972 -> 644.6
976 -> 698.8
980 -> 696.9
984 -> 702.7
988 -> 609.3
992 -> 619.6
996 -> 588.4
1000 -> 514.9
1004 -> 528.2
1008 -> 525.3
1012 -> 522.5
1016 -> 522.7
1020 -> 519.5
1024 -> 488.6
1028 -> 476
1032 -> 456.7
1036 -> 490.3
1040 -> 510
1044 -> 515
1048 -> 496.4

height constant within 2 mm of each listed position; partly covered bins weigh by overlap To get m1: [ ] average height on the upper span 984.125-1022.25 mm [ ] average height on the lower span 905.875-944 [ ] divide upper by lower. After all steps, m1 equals 1.06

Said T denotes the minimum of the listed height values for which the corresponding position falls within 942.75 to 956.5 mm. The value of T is 491.8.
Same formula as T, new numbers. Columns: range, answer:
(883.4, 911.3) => 467.7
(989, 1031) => 476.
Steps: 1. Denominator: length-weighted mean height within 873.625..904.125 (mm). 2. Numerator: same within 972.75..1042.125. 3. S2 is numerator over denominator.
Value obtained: 1.15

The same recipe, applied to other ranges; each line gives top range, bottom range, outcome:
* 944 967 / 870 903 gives 1.09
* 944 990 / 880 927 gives 1.14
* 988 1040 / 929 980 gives 0.95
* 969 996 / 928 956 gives 1.28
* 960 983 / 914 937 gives 1.20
